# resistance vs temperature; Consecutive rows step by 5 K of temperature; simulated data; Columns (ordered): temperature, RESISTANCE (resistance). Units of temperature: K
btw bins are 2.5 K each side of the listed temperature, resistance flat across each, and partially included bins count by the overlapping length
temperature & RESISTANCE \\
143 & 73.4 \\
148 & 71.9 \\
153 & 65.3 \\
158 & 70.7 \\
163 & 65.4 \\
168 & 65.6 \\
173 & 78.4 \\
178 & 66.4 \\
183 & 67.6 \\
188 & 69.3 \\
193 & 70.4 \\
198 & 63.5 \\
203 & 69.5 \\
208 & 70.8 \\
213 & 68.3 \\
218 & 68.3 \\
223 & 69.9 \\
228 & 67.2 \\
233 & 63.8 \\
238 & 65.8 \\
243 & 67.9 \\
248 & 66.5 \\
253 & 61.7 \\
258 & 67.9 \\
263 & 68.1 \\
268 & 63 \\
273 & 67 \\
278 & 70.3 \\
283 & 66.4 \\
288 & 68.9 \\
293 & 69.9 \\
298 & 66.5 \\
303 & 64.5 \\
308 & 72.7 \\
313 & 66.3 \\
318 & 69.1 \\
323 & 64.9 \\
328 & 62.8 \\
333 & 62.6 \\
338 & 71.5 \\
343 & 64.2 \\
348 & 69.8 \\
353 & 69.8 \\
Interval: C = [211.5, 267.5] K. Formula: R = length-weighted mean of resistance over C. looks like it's 66.7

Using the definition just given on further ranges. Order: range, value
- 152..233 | 68.5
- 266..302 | 67.4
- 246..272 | 65.5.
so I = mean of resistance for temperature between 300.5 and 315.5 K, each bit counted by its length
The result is 67.8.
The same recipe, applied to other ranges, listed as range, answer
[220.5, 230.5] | 68.5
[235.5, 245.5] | 66.8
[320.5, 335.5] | 63.4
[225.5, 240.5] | 65.6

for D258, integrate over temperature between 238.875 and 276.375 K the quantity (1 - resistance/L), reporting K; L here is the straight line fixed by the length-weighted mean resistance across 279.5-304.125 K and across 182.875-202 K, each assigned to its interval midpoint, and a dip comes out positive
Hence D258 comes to 0.85 K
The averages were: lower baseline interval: 67.9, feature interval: 66.1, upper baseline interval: 67.5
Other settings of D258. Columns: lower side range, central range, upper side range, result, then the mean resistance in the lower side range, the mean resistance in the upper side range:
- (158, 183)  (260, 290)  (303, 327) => 0.3 K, 69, 67.5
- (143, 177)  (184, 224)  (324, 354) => 0.1 K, 69.7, 66.5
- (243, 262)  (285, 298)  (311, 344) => -0.5 K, 65.9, 66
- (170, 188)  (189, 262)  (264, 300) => 1.9 K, 70.4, 67.5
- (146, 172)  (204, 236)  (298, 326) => -0.1 K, 68.3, 67.3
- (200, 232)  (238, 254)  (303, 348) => 0.6 K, 68.7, 66.8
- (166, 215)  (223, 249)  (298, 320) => 0.8 K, 69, 67.9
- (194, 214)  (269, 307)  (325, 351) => -0.4 K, 68.2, 66.2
